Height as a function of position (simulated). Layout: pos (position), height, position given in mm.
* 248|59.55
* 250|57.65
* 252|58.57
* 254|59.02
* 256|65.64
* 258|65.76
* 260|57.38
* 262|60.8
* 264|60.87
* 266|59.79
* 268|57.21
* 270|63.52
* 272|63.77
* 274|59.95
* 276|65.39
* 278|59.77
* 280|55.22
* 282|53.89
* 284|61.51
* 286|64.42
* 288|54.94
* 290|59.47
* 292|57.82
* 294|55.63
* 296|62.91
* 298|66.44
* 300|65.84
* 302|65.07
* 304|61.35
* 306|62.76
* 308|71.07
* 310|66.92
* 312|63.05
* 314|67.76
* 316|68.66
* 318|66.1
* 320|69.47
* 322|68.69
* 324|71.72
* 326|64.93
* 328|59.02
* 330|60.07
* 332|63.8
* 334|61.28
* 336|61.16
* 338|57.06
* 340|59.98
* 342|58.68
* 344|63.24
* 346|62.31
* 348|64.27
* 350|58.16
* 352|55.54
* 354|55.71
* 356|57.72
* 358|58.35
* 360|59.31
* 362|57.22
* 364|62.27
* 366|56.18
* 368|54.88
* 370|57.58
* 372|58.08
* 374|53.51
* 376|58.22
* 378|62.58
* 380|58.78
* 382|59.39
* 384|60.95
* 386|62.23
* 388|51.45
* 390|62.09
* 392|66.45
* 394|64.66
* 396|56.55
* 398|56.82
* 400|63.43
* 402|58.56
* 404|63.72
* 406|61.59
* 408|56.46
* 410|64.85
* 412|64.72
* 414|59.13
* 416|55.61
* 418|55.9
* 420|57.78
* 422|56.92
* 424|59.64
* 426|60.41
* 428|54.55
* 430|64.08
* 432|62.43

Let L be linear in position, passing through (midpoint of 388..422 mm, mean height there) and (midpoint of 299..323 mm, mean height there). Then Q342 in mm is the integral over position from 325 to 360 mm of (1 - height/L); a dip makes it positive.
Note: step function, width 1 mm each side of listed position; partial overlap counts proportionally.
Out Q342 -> 2.3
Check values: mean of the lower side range 66.4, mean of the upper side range 60.1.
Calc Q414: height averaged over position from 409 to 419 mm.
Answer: 60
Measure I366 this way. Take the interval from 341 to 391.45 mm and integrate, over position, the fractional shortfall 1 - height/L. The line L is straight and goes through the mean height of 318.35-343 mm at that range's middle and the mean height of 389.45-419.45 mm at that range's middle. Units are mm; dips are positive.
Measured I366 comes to 2.5 mm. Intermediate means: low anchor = 63.1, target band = 58.8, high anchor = 60.6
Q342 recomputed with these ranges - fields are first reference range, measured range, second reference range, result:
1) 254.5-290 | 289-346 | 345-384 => -3.9 mm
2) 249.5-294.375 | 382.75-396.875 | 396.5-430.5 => -0.2 mm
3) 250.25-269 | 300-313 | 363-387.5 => -1.2 mm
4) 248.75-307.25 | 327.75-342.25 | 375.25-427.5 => 0.0 mm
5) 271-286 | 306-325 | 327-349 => -2.2 mm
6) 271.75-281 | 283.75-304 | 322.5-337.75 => 0.0 mm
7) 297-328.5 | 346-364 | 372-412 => 1.2 mm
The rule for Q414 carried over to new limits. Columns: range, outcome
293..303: 63.2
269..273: 63.6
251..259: 62.2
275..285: 59.2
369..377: 56.8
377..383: 60.2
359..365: 59.6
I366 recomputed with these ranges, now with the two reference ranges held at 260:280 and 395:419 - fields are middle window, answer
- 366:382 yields 0.6 mm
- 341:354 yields 0.0 mm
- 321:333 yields -0.9 mm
